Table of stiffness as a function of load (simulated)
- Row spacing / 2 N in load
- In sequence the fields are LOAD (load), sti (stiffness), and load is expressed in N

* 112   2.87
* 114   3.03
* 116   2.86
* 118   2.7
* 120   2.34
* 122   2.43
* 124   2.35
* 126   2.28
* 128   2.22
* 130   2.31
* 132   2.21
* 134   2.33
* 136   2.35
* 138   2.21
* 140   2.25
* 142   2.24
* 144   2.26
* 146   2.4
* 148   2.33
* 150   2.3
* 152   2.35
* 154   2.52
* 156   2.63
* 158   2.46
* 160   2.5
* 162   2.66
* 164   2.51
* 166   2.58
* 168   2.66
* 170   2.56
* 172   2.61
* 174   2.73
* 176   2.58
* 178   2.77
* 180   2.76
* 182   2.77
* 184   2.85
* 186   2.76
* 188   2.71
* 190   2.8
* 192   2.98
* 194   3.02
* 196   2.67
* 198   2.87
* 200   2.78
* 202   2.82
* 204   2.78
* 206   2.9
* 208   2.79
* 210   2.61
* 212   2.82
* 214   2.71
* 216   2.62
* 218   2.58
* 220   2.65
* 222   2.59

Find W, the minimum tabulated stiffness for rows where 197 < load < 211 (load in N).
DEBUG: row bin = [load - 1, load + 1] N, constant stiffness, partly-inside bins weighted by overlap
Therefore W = 2.61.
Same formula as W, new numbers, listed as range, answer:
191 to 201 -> 2.67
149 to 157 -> 2.3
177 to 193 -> 2.71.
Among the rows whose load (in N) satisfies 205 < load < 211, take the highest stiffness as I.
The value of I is 2.9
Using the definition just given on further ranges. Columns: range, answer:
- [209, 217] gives 2.82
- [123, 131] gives 2.35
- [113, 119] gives 3.03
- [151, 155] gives 2.52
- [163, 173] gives 2.66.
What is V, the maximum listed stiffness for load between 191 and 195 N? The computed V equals 3.02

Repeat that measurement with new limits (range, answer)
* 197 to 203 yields 2.87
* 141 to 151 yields 2.4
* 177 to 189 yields 2.85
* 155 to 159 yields 2.63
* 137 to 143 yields 2.25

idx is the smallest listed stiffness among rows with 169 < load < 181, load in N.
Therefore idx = 2.56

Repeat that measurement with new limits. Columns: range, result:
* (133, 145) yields 2.21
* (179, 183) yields 2.76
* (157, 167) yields 2.46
